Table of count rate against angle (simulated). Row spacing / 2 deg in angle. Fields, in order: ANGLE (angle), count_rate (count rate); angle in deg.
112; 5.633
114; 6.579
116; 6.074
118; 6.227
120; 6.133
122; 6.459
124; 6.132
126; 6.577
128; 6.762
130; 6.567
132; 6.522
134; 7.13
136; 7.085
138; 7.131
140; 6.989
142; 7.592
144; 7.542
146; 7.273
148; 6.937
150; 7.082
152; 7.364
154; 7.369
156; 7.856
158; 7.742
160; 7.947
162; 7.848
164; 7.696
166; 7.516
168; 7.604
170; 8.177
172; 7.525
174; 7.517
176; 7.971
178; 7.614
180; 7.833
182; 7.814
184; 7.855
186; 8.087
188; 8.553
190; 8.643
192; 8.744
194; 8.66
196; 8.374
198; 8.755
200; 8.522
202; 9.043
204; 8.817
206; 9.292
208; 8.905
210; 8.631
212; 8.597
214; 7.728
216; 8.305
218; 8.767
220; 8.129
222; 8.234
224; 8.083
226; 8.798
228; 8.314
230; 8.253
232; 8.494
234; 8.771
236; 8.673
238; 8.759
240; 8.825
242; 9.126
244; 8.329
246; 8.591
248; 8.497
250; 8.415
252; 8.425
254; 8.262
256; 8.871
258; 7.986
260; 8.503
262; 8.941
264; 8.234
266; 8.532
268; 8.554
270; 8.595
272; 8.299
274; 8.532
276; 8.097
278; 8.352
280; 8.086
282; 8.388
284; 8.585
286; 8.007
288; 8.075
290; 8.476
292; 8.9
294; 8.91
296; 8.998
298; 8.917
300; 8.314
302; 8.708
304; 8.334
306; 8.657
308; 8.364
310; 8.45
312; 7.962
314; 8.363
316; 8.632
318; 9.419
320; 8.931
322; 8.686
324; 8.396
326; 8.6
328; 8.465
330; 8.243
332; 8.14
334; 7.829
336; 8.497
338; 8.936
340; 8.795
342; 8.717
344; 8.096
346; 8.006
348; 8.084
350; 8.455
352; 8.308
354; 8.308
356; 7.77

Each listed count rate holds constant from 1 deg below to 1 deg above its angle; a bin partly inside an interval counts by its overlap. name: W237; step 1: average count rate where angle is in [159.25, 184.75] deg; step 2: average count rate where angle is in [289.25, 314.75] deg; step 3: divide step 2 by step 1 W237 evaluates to 1.10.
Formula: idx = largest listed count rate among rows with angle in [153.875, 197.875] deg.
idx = 8.744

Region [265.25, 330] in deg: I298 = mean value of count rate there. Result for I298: 8.51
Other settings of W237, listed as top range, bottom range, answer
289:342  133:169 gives 1.15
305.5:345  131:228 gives 1.07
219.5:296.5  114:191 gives 1.16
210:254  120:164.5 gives 1.19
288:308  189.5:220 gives 1.00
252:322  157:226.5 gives 1.03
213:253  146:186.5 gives 1.11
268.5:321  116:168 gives 1.20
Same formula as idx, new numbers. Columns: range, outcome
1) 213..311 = 9.126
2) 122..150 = 7.592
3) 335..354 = 8.936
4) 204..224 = 9.292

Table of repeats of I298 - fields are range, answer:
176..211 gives 8.46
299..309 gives 8.48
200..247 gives 8.58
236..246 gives 8.73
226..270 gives 8.55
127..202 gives 7.7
